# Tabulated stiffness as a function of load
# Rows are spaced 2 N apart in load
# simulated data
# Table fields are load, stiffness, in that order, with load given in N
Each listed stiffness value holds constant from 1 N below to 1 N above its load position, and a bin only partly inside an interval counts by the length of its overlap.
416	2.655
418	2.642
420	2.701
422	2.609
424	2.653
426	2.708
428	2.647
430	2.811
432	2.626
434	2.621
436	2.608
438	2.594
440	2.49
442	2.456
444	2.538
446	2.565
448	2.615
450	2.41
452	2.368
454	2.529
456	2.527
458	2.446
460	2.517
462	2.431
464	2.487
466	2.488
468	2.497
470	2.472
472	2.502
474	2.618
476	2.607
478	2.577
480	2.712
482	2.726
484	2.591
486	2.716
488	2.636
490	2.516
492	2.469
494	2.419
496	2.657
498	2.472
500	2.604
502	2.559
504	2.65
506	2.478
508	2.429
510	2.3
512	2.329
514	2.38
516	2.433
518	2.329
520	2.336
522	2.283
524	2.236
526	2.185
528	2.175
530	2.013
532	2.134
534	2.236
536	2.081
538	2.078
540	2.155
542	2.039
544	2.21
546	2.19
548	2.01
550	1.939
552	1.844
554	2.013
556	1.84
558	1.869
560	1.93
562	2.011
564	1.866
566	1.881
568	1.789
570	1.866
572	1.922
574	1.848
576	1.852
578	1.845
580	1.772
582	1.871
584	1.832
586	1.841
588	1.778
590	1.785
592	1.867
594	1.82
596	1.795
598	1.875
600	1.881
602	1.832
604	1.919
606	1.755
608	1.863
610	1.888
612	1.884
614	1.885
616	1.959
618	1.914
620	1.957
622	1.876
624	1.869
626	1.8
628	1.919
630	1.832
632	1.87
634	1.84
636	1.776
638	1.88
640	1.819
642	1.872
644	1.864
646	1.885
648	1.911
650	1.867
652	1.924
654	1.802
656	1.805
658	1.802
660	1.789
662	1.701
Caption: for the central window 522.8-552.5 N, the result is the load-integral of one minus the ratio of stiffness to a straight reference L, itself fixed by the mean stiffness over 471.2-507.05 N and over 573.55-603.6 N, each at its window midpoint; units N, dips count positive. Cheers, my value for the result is 1.5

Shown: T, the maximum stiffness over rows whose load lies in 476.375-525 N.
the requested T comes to 2.726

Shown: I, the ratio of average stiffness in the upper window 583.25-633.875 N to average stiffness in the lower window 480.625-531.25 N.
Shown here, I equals 0.76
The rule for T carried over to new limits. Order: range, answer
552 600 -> 2.013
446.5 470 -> 2.615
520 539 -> 2.336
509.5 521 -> 2.433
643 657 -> 1.924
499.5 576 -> 2.65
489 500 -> 2.657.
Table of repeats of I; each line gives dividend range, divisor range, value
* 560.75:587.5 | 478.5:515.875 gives 0.73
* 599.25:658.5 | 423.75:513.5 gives 0.73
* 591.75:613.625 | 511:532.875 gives 0.82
